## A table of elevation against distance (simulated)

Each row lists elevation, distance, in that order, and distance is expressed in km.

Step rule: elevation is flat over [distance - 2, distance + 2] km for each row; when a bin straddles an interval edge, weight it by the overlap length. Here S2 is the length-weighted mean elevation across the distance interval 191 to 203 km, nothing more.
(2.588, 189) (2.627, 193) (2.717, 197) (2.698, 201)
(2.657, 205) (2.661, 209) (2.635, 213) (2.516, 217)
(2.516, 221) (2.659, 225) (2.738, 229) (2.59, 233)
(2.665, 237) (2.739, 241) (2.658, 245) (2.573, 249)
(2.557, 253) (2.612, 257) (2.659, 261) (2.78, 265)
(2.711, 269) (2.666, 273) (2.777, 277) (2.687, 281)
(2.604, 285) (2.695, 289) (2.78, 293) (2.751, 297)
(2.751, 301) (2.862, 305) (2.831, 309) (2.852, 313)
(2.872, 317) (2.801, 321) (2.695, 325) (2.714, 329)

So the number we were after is 2.68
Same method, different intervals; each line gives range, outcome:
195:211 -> 2.68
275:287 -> 2.69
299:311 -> 2.81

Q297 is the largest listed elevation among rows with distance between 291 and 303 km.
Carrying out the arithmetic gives 2.78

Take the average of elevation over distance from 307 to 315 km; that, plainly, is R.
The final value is 2.84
